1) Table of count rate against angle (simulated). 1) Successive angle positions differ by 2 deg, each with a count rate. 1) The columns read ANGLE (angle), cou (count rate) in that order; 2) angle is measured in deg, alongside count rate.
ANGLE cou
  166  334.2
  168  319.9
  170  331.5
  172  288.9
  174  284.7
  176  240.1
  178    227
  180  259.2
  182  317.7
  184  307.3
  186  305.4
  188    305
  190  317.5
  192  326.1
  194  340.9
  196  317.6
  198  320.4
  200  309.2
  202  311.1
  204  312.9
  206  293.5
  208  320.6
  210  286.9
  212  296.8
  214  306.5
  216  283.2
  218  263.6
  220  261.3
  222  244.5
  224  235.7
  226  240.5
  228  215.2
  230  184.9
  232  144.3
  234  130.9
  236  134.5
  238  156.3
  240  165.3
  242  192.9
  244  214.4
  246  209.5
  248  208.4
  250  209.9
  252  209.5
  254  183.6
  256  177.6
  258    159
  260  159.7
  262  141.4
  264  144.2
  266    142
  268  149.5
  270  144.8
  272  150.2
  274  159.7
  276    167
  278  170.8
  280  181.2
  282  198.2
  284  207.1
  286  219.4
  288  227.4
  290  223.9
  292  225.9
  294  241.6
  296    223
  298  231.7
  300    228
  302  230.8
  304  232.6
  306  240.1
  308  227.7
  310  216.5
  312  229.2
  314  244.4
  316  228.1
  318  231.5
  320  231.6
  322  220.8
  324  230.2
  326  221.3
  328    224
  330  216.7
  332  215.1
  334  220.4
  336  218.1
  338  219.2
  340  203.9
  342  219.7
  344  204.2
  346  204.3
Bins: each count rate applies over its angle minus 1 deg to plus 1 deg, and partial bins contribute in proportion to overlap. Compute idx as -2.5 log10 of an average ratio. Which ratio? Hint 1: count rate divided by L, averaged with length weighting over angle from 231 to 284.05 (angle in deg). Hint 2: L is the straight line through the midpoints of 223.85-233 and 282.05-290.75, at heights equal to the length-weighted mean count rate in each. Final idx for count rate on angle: 0.224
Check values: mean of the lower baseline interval 201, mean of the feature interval 170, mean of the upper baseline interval 217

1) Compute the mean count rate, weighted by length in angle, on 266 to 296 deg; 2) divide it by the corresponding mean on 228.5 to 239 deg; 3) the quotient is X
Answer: 1.2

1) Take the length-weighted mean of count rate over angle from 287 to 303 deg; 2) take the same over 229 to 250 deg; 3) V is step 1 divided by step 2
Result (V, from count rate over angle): 1.30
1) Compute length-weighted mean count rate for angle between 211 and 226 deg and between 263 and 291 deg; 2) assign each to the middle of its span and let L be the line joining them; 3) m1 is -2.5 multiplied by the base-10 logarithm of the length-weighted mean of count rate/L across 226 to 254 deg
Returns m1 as 0.25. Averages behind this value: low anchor 268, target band 185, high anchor 178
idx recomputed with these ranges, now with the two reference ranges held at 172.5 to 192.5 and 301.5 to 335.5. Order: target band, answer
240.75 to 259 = 0.30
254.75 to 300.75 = 0.30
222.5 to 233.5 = 0.30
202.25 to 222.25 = -0.06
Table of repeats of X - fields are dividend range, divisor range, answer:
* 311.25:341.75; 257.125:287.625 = 1.33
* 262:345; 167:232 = 0.73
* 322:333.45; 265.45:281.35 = 1.39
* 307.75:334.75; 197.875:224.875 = 0.78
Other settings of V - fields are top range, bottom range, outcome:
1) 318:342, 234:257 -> 1.19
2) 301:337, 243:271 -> 1.29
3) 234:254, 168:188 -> 0.65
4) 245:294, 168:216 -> 0.61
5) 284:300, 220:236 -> 1.14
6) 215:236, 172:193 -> 0.75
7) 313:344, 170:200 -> 0.74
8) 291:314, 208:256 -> 1.06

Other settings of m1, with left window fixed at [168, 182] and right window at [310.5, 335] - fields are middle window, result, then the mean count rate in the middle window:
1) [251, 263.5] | 0.412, 171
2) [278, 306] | 0.081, 220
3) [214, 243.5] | 0.245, 207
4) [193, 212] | -0.161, 312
